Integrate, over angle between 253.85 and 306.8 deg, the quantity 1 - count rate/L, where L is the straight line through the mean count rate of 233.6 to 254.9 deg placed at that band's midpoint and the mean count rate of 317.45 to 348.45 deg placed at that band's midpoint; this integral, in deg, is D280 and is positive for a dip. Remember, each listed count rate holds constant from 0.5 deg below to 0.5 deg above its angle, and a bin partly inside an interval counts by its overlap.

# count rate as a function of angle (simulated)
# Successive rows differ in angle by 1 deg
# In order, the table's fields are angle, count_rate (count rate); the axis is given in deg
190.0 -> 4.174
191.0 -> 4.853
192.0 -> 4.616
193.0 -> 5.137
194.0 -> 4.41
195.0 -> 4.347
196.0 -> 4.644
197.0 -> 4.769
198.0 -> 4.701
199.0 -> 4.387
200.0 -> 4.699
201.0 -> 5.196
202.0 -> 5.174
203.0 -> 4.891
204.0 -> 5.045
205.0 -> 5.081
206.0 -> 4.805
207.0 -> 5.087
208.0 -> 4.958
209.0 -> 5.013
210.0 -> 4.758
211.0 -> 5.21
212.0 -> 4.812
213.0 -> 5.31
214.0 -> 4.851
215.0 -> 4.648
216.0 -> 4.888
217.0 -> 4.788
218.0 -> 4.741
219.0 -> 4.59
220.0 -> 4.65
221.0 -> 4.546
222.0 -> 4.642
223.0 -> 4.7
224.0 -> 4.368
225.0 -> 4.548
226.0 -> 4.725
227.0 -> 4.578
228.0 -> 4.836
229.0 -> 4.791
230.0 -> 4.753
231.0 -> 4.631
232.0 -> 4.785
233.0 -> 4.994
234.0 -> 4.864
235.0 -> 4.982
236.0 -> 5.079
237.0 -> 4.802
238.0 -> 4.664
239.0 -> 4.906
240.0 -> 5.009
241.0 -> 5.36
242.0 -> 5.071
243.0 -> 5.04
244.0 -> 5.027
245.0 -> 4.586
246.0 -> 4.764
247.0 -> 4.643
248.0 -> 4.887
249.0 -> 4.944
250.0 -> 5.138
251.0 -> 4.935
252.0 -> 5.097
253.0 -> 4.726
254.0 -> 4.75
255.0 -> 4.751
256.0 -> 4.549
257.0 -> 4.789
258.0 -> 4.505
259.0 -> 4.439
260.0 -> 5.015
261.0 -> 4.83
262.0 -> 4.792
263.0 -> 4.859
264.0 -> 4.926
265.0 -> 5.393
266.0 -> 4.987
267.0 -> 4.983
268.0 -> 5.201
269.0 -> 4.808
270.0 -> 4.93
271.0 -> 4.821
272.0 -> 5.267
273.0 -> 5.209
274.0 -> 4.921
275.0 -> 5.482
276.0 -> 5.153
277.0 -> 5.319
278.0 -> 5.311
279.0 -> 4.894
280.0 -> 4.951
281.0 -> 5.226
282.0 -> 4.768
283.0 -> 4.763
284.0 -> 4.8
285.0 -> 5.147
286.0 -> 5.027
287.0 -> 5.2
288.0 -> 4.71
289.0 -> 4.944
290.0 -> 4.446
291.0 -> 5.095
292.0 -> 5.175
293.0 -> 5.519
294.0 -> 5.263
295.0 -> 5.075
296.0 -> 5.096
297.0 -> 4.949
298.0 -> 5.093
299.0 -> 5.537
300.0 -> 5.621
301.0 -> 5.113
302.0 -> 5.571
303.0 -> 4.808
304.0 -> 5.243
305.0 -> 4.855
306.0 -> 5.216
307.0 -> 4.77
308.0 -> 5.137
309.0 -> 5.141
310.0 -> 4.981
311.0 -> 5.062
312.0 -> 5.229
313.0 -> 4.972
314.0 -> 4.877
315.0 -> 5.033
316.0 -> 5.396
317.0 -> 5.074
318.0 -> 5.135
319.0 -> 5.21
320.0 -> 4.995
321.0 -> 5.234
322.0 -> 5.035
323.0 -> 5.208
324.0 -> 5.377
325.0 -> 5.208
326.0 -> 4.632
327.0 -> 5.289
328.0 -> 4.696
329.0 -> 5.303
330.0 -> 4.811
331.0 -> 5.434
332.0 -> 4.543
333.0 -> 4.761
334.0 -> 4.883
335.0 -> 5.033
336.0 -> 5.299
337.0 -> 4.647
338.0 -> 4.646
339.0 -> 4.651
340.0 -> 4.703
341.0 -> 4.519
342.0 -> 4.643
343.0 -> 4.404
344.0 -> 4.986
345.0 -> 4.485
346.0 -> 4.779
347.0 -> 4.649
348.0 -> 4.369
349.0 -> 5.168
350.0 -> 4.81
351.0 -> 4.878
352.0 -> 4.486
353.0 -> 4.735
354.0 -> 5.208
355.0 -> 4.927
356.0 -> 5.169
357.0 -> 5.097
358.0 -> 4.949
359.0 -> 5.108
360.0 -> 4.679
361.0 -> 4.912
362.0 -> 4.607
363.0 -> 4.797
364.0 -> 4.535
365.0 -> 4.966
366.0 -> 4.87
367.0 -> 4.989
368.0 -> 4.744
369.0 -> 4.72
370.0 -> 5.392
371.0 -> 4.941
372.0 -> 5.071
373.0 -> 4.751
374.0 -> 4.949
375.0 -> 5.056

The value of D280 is -1.3 deg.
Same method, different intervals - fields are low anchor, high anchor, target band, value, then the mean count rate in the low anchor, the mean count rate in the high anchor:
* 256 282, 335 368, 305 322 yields -0.7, 4.99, 4.8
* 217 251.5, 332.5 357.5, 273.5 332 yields -3.5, 4.81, 4.8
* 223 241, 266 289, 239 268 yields 0.1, 4.8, 5.04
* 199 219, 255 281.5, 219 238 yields 0.8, 4.92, 4.98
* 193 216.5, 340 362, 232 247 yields -0.2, 4.86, 4.8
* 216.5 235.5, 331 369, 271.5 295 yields -1.5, 4.71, 4.81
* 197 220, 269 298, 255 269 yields 0.4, 4.88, 5.05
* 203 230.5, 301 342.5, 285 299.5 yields -0.4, 4.81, 5.01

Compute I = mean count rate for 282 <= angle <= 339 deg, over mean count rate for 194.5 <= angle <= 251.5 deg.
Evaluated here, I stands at 1.04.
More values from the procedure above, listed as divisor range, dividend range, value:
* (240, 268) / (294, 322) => 1.05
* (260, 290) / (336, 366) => 0.96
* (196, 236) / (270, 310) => 1.06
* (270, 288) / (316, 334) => 1.00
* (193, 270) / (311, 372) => 1.02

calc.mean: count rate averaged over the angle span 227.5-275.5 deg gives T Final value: 4.91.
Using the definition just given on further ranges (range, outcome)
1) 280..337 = 5.07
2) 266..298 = 5.05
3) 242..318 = 5.01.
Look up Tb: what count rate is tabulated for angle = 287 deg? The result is 5.2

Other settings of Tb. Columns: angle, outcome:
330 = 4.811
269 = 4.808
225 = 4.548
